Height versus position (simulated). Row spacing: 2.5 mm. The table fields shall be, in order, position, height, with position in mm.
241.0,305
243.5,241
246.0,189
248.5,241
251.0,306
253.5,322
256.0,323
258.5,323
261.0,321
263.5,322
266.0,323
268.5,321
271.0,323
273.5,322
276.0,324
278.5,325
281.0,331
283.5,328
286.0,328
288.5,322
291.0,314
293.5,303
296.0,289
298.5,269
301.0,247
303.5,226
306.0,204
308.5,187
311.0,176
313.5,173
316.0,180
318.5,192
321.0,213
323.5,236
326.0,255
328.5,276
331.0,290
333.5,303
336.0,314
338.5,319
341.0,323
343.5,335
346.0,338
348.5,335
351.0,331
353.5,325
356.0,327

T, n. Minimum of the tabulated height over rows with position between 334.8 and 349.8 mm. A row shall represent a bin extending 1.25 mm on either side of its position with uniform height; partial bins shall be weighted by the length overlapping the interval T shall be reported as 314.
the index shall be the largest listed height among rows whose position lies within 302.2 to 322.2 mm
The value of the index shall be 226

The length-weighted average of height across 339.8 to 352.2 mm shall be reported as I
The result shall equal 332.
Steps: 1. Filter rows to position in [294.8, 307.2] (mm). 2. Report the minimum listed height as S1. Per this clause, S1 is 204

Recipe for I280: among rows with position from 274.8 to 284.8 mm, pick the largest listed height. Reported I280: 331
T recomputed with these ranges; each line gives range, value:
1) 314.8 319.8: 180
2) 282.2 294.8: 303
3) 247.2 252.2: 241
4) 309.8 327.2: 173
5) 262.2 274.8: 321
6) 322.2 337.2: 236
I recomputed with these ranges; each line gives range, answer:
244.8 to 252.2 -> 245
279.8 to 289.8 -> 327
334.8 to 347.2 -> 326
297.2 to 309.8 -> 227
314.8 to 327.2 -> 215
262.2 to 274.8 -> 322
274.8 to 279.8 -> 325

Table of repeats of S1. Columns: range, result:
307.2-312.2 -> 176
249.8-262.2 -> 306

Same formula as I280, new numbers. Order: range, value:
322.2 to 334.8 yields 303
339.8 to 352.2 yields 338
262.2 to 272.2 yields 323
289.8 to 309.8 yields 314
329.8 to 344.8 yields 335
